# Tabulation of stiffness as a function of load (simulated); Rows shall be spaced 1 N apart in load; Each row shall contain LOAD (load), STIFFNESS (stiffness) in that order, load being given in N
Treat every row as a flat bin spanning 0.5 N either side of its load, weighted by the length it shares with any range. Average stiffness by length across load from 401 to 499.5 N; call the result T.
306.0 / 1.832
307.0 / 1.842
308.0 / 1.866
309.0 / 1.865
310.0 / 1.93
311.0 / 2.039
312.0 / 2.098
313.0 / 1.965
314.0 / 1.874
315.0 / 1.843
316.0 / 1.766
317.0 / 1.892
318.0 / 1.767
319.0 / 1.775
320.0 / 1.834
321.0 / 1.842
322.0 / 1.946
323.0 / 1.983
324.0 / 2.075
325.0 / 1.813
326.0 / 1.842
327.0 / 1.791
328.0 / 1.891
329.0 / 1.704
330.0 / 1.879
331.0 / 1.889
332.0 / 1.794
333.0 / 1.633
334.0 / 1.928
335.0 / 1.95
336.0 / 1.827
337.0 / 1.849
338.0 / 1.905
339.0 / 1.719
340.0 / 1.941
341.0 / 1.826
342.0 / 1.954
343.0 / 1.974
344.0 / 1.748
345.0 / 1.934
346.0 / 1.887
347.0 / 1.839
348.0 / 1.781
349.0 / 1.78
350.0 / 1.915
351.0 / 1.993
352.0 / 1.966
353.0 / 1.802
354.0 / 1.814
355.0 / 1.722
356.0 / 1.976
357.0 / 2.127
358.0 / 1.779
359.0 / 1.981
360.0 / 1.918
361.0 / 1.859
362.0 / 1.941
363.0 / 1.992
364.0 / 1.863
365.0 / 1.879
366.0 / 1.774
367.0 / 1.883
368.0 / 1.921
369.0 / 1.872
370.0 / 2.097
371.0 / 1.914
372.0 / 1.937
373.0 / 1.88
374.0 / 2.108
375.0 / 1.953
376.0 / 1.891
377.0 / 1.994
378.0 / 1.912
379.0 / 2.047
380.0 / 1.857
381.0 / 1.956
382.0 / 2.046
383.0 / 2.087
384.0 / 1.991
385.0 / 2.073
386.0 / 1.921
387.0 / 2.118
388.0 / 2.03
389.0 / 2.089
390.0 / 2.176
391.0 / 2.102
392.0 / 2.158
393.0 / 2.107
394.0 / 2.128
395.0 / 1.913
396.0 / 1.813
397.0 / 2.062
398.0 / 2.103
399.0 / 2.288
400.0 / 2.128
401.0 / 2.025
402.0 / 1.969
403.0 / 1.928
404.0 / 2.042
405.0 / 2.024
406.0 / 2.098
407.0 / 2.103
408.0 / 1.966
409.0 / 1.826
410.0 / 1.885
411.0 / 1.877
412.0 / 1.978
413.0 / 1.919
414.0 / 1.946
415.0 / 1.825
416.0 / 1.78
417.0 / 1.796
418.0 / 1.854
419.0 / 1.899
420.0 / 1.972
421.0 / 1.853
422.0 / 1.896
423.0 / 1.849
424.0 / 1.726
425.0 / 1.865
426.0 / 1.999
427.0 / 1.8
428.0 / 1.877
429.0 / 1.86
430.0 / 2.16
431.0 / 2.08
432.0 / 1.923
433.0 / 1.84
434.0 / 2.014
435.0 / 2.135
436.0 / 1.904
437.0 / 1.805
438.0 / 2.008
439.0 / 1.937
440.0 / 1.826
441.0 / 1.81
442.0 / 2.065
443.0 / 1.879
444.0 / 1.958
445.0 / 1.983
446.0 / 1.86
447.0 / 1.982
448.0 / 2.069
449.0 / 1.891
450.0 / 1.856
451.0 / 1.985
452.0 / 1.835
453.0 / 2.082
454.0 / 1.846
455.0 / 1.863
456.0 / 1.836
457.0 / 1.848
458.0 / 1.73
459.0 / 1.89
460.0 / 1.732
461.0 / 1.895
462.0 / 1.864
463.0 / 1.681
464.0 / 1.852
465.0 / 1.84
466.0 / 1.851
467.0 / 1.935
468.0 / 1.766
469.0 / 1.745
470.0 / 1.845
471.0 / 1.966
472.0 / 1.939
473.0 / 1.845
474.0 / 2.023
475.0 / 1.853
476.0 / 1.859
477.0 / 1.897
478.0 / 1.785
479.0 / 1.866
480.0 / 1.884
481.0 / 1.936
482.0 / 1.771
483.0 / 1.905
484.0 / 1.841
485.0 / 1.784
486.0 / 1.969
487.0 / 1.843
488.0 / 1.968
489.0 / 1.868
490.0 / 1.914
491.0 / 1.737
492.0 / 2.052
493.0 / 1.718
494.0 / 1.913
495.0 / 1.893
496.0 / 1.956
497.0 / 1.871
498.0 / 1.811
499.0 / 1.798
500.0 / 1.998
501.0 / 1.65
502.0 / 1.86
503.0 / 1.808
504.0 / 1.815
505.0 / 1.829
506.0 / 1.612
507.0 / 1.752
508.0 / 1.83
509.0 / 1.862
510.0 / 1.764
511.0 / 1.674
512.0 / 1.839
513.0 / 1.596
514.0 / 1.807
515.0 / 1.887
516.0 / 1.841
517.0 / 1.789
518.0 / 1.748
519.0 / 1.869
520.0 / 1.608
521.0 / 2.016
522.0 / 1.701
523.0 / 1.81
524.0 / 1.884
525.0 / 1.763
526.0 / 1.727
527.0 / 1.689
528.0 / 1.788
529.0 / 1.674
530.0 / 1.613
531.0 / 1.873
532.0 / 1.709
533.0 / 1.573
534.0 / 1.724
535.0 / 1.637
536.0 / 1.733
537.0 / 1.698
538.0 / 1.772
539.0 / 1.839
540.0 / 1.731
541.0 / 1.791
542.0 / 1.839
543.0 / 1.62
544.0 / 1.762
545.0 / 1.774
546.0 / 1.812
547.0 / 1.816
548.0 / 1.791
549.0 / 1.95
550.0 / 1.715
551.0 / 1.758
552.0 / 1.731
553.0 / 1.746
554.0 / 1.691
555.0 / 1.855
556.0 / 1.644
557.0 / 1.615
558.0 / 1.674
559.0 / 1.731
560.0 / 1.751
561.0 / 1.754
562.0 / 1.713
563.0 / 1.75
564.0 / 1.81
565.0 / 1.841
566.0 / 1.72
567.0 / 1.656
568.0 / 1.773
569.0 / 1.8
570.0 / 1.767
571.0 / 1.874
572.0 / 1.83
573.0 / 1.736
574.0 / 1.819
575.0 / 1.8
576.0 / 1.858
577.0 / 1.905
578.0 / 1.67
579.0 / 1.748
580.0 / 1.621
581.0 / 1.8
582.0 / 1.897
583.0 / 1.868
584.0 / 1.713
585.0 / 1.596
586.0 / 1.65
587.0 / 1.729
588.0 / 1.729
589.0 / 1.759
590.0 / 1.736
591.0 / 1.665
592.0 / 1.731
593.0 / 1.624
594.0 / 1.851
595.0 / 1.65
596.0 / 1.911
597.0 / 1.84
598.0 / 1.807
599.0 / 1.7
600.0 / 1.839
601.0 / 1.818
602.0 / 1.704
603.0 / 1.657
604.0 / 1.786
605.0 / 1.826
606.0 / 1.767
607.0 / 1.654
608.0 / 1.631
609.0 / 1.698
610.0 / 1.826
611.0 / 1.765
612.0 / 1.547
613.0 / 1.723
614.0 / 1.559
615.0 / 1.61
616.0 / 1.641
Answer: 1.9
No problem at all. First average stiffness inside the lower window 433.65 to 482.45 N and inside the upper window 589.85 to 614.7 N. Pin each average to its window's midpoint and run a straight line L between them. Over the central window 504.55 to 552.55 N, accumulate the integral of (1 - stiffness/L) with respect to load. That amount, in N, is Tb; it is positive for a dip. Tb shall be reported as 1.3 N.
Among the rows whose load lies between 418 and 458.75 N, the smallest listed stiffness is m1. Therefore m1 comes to 1.726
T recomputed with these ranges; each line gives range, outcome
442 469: 1.88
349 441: 1.95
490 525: 1.81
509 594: 1.76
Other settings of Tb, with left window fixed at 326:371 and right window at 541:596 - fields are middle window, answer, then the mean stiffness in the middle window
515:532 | 0.04 N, 1.78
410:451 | -1.88 N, 1.91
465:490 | -0.94 N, 1.87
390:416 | -2.28 N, 2.01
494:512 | -0.23 N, 1.81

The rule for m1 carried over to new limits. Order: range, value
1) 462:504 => 1.65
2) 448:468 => 1.681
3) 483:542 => 1.573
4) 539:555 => 1.62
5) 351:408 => 1.722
